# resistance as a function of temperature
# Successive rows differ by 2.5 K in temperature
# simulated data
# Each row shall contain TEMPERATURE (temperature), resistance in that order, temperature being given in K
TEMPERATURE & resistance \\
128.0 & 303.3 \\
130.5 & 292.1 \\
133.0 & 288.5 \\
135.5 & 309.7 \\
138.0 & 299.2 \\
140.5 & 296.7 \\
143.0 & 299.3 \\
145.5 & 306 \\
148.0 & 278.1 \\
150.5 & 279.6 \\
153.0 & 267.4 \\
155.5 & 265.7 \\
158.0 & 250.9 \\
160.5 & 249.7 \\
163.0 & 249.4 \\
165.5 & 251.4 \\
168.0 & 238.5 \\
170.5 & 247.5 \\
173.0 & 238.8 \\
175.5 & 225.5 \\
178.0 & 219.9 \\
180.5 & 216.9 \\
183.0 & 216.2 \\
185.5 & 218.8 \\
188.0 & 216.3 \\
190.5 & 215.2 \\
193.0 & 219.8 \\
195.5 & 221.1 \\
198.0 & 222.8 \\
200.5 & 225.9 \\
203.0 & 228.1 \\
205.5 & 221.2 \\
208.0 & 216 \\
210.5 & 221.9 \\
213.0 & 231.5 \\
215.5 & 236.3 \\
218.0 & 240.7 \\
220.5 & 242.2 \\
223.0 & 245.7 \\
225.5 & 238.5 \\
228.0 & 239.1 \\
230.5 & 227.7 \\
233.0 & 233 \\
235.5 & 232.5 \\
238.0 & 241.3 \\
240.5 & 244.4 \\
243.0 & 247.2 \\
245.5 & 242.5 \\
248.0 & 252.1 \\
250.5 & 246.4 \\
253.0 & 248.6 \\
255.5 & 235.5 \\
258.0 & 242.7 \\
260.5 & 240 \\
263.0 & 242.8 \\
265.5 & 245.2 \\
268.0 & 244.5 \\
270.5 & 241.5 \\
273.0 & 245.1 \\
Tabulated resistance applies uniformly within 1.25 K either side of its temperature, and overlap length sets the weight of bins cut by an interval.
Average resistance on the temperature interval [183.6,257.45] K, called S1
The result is 233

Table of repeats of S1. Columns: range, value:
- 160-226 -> 230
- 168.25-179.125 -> 234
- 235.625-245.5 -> 243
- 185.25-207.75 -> 221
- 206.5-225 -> 234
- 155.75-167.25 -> 251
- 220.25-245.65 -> 239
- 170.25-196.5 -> 222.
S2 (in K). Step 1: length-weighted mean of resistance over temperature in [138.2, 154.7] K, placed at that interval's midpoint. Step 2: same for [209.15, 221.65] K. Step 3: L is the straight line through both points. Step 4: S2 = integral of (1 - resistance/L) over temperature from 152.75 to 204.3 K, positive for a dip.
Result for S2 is 5.92 K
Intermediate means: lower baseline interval 288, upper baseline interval 234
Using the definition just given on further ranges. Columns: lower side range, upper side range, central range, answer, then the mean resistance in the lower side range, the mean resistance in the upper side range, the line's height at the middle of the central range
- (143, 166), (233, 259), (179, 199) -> 3.1 K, 269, 243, 259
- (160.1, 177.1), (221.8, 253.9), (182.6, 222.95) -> 2.7 K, 242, 241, 242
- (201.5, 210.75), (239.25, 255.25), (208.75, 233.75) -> -0.5 K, 222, 246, 231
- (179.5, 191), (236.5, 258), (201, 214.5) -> 0.2 K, 217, 244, 227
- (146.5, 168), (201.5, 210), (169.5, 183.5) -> 1.0 K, 261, 222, 245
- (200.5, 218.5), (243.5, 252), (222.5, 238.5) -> 0.1 K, 227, 247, 238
